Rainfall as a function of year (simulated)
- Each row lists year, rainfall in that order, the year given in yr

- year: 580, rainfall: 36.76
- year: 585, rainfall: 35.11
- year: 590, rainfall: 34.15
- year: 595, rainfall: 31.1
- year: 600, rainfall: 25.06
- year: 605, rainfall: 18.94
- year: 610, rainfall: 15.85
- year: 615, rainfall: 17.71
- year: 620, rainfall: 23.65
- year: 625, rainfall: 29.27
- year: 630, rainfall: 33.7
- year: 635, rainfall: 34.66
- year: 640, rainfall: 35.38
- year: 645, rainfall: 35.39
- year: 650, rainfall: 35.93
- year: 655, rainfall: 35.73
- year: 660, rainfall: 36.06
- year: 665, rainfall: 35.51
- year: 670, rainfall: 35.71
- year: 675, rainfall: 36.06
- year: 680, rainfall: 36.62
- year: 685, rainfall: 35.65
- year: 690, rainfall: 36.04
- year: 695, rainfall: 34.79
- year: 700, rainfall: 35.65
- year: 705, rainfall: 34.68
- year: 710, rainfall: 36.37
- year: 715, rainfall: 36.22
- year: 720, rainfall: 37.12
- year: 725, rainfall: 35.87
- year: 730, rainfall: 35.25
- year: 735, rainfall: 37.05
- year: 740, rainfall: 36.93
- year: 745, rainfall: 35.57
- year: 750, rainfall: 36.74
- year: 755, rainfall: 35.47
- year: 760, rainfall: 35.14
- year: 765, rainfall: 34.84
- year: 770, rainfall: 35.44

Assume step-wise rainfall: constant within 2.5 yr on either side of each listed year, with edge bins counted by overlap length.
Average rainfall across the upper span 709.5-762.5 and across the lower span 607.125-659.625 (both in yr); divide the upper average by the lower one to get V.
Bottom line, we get 1.21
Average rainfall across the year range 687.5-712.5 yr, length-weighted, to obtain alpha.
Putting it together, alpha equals 35.5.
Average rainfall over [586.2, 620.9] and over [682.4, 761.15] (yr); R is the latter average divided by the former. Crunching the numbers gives 1.5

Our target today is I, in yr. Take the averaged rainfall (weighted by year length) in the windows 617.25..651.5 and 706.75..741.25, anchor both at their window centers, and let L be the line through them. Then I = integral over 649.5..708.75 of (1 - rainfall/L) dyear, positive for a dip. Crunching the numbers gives -2.4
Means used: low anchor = 32.4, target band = 35.7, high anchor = 36.3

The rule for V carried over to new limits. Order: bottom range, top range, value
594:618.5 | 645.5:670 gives 1.68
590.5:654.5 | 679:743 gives 1.26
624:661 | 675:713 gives 1.03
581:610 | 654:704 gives 1.27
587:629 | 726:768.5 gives 1.44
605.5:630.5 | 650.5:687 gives 1.57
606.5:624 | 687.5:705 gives 1.77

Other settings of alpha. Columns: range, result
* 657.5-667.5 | 35.8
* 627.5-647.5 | 34.8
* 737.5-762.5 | 36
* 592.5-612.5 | 22.7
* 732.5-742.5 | 37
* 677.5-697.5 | 35.8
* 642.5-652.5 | 35.7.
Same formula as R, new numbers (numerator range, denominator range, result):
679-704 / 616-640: 1.19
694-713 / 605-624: 1.78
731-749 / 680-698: 1.02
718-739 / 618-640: 1.17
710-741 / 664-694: 1.01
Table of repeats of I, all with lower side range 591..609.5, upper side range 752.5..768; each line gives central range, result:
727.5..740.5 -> -1.11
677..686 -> -1.84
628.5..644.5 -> -4.48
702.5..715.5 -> -1.56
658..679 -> -4.80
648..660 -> -3.22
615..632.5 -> -0.61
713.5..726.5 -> -1.56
